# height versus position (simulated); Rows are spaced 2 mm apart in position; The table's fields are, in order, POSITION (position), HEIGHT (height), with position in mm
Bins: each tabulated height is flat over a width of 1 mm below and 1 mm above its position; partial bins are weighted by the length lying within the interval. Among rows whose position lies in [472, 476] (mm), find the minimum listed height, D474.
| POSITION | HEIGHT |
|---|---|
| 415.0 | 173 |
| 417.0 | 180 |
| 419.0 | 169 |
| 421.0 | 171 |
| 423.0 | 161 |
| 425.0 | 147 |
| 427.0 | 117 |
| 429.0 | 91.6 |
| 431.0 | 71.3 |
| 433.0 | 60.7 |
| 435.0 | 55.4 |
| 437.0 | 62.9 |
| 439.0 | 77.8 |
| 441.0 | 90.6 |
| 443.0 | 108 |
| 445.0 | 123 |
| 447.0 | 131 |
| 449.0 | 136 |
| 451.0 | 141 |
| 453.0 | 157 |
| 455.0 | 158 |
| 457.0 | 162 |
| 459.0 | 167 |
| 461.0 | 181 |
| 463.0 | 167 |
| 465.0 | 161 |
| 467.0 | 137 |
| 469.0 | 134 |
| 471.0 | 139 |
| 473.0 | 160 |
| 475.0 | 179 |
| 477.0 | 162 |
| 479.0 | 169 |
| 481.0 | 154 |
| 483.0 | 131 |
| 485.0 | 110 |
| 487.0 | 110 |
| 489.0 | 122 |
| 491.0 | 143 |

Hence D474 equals 160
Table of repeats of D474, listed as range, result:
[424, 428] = 117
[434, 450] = 55.4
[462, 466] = 161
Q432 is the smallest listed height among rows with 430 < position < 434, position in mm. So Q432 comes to 60.7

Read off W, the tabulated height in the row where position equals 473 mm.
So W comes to 160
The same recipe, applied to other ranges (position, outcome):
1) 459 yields 167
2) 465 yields 161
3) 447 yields 131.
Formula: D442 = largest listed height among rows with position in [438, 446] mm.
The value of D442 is 123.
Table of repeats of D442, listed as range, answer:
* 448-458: 162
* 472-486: 179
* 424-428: 147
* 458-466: 181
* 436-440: 77.8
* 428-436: 91.6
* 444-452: 141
